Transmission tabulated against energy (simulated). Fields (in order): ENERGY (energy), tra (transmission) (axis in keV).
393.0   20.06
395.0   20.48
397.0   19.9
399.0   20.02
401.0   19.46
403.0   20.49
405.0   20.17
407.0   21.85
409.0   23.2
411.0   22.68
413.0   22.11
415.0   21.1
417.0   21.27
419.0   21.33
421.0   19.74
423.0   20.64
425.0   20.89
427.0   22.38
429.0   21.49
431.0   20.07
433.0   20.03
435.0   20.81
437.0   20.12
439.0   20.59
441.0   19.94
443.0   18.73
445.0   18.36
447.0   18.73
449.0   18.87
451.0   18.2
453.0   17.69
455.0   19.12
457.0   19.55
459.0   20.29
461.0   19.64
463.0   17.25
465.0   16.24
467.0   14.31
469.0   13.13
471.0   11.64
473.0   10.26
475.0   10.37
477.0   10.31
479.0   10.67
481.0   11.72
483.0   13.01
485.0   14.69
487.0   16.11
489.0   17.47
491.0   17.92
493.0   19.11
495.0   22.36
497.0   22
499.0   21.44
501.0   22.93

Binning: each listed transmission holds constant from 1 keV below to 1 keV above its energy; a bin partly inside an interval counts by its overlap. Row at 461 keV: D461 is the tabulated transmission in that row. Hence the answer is 19.64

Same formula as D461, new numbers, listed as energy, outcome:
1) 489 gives 17.47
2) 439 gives 20.59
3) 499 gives 21.44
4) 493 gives 19.11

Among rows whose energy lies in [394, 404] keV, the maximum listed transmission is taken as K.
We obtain 20.49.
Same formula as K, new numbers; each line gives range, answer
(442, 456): 19.12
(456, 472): 20.29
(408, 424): 23.2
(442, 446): 18.73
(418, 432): 22.38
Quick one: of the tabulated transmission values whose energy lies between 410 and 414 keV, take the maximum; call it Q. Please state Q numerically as 22.68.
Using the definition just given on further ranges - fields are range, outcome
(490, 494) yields 19.11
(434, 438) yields 20.81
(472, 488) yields 16.11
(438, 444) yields 20.59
